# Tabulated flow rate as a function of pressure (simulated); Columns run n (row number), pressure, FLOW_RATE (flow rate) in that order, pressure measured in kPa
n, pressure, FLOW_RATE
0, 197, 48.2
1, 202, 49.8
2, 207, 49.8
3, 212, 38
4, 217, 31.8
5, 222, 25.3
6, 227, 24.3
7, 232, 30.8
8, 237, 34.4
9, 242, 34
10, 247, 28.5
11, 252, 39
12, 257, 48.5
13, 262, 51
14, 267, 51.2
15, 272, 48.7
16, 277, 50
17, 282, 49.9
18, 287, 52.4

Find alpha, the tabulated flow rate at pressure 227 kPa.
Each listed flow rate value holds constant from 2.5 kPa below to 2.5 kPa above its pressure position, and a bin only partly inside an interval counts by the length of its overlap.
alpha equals 24.3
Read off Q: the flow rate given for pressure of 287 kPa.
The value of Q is 52.4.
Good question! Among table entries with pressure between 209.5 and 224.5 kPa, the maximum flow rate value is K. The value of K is 38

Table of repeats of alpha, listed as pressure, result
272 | 48.7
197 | 48.2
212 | 38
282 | 49.9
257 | 48.5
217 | 31.8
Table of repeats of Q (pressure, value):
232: 30.8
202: 49.8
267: 51.2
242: 34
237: 34.4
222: 25.3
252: 39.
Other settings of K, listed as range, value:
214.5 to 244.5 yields 34.4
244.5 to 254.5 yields 39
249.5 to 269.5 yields 51.2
